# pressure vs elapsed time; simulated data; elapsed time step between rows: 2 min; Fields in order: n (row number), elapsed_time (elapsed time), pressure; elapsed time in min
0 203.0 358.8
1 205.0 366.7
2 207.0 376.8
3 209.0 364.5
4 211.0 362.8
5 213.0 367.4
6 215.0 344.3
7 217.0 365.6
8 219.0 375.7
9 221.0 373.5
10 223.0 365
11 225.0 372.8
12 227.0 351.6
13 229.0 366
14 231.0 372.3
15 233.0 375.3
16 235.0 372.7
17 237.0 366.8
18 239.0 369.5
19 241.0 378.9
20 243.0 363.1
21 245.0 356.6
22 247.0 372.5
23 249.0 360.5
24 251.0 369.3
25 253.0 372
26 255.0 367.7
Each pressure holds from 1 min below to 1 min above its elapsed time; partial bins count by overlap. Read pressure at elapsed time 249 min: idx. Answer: 360.5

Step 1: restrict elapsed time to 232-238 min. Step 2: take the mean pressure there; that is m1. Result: 372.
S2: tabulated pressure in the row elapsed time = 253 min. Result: 372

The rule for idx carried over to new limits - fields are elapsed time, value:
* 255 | 367.7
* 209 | 364.5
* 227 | 351.6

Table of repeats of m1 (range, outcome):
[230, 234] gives 374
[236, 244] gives 370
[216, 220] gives 371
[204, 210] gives 369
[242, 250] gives 363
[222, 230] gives 364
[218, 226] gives 372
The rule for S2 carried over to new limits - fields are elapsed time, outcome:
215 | 344.3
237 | 366.8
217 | 365.6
